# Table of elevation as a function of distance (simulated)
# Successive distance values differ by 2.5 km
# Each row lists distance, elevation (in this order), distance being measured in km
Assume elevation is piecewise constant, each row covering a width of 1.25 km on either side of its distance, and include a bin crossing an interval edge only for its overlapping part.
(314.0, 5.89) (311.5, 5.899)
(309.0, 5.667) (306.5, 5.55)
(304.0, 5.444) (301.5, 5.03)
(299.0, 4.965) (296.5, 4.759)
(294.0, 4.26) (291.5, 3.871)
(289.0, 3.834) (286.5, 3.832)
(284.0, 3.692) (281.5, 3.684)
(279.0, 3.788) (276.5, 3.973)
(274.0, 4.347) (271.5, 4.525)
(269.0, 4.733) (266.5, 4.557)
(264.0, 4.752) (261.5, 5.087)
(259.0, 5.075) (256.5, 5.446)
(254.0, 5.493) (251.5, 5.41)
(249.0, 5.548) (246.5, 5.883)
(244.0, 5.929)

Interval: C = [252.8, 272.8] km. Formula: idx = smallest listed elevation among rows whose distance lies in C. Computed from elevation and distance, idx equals 4.525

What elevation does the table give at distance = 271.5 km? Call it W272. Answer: 4.525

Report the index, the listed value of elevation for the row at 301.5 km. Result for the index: 5.03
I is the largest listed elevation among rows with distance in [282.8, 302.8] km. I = 5.03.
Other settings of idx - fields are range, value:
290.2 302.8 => 3.871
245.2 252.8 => 5.41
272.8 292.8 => 3.684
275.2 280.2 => 3.788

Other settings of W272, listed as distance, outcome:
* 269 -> 4.733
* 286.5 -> 3.832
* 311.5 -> 5.899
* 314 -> 5.89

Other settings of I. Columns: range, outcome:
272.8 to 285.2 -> 4.347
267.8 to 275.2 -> 4.733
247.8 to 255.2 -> 5.548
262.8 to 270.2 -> 4.752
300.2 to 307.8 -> 5.55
